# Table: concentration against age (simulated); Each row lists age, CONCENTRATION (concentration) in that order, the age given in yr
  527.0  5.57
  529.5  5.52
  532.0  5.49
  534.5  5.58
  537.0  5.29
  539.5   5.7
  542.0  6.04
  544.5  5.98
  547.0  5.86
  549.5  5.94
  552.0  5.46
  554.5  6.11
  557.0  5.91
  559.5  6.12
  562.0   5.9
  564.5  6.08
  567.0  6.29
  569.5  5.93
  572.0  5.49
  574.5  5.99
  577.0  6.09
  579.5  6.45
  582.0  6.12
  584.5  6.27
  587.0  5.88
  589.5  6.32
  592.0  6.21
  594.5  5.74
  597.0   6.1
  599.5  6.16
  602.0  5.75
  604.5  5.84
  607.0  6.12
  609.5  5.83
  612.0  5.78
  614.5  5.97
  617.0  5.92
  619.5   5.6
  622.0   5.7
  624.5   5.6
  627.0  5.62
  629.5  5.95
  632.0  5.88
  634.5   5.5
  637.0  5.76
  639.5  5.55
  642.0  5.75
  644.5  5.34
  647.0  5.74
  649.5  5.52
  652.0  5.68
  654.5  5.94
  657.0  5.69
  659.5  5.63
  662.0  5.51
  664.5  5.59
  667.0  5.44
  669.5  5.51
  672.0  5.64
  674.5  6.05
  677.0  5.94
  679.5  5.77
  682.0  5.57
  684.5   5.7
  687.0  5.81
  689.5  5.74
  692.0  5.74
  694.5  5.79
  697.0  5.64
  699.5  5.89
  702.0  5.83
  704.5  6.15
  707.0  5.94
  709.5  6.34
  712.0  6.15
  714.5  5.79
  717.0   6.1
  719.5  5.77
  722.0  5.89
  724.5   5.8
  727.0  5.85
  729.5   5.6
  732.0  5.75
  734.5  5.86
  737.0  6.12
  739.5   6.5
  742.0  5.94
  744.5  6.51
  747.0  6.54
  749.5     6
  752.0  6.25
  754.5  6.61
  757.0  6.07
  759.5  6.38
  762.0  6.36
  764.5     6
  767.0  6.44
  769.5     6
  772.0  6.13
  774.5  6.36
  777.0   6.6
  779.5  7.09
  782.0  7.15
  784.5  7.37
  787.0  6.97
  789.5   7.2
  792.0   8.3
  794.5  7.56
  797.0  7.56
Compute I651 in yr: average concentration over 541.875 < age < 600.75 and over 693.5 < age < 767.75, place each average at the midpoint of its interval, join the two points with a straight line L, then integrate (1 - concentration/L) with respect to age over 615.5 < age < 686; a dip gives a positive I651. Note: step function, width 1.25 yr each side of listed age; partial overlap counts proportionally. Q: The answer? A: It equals 4.2 yr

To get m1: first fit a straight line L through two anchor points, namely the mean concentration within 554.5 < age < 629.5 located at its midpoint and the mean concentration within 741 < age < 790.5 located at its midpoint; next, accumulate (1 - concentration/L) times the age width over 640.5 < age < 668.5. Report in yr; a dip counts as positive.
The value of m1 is 2.43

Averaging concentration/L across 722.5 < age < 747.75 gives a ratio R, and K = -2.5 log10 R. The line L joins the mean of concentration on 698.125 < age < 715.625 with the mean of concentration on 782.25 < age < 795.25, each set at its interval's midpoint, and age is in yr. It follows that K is 0.08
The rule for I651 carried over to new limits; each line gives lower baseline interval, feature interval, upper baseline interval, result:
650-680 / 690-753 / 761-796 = 2.75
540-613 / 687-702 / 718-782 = 0.88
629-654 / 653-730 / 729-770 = 1.37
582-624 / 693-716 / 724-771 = 0.52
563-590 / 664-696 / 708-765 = 1.95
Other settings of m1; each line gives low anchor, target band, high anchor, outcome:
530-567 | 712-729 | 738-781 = 1.01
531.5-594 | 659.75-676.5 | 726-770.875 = 1.18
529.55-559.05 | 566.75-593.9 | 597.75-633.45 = -1.31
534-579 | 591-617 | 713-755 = -0.07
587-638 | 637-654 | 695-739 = 0.75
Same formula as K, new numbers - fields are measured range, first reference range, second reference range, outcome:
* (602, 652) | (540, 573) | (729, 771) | 0.05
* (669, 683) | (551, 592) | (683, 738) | 0.03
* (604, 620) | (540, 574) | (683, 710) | 0.00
